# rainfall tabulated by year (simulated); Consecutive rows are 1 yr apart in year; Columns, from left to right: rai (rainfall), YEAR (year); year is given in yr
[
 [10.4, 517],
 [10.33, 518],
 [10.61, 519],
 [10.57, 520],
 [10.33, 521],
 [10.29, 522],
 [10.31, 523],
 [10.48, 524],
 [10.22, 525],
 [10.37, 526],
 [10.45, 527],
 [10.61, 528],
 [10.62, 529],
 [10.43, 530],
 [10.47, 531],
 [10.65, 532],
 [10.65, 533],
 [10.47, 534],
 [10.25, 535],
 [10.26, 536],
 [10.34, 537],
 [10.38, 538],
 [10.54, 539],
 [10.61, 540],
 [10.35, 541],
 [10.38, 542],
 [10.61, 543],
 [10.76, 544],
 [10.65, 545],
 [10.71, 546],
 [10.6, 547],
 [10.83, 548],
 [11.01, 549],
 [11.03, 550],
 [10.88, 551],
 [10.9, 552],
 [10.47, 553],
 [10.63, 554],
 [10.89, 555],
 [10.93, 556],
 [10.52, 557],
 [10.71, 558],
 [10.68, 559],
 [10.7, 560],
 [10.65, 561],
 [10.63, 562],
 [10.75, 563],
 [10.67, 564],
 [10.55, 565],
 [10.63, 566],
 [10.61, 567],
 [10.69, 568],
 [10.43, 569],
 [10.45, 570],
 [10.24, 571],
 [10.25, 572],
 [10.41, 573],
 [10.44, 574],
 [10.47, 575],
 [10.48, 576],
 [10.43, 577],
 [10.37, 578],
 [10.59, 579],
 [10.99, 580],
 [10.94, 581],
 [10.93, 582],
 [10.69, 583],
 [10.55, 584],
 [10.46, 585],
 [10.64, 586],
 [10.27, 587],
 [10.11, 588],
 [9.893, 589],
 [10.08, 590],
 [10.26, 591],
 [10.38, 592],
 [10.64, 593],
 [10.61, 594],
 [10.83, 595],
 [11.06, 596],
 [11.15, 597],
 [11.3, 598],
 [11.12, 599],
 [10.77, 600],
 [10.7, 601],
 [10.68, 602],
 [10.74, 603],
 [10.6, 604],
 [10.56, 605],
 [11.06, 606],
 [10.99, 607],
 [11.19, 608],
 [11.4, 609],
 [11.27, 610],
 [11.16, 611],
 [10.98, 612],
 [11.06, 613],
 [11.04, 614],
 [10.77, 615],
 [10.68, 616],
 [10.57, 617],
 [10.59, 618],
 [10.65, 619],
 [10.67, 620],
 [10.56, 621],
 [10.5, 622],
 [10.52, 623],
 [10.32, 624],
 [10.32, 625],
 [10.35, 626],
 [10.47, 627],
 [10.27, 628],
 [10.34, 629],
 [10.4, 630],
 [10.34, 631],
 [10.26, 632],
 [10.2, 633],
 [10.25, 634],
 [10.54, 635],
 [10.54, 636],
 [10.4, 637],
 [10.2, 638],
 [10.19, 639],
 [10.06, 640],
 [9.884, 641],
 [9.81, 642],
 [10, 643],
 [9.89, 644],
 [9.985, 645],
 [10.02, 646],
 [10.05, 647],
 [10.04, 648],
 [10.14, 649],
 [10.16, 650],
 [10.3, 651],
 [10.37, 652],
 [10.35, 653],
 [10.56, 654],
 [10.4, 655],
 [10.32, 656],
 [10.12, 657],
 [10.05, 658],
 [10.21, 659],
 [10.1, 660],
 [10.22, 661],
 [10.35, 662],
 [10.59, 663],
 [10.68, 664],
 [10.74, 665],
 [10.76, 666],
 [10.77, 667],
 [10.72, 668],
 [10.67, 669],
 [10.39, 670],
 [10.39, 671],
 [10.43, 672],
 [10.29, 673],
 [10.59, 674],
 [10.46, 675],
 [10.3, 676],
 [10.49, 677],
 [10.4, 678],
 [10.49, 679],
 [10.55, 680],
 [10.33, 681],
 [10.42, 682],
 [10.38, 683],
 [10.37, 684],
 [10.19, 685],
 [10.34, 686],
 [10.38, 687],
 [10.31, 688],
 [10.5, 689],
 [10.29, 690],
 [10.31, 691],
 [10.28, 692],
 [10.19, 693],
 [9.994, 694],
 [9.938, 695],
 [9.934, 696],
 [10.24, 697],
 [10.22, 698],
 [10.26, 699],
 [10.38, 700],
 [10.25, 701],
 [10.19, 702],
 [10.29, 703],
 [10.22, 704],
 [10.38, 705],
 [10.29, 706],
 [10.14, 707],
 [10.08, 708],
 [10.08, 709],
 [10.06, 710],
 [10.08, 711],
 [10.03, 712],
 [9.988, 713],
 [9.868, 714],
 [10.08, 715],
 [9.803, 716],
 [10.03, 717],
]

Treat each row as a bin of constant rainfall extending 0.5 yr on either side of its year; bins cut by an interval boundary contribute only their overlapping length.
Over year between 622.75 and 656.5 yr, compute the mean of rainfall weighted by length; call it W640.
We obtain 10.2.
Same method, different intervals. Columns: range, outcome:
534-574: 10.6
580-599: 10.6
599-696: 10.4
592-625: 10.8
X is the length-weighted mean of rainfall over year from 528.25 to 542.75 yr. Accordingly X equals 10.5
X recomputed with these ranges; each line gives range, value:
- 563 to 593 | 10.5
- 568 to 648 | 10.5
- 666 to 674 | 10.5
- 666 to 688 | 10.4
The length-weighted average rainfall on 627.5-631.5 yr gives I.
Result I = 10.3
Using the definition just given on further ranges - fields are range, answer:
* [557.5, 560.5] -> 10.7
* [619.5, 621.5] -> 10.6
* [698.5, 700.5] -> 10.3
